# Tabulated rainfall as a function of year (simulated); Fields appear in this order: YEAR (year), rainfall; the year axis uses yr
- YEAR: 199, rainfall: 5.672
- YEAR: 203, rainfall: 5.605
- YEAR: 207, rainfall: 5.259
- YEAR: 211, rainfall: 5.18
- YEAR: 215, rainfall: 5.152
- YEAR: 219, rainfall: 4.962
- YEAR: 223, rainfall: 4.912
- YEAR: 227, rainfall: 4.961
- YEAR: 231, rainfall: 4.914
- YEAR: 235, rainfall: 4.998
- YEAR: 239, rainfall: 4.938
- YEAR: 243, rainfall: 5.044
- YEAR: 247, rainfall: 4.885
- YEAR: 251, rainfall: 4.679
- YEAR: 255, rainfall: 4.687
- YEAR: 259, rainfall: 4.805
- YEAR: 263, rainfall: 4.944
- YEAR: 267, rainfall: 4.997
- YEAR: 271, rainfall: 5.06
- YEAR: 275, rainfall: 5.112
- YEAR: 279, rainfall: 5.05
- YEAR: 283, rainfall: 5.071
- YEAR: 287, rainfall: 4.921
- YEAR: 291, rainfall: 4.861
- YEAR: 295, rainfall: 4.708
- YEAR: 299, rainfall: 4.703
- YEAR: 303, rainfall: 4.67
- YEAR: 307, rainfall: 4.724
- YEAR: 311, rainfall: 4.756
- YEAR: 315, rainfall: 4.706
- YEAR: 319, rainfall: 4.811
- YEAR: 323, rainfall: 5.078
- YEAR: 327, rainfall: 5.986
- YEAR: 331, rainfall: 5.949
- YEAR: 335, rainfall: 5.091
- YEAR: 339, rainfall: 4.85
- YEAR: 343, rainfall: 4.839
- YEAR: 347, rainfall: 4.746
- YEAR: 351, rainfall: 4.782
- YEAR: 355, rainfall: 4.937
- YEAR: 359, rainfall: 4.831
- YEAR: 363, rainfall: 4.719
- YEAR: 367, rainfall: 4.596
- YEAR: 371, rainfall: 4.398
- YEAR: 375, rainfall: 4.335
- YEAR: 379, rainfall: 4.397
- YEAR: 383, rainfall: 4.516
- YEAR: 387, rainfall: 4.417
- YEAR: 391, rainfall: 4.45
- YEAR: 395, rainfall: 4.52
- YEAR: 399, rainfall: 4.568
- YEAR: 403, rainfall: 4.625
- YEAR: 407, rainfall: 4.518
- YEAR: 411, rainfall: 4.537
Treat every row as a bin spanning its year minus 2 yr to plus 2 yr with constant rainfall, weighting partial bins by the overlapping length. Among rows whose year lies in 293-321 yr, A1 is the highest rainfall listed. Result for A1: 4.811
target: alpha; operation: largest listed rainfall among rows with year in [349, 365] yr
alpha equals 4.937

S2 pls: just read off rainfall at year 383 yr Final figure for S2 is 4.516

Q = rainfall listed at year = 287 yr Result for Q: 4.921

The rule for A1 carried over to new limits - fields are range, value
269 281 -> 5.112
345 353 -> 4.782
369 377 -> 4.398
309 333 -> 5.986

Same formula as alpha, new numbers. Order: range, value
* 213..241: 5.152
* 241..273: 5.06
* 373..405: 4.625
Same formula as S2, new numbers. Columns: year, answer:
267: 4.997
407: 4.518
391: 4.45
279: 5.05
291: 4.861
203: 5.605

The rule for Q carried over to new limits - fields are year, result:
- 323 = 5.078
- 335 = 5.091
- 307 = 4.724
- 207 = 5.259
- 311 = 4.756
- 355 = 4.937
